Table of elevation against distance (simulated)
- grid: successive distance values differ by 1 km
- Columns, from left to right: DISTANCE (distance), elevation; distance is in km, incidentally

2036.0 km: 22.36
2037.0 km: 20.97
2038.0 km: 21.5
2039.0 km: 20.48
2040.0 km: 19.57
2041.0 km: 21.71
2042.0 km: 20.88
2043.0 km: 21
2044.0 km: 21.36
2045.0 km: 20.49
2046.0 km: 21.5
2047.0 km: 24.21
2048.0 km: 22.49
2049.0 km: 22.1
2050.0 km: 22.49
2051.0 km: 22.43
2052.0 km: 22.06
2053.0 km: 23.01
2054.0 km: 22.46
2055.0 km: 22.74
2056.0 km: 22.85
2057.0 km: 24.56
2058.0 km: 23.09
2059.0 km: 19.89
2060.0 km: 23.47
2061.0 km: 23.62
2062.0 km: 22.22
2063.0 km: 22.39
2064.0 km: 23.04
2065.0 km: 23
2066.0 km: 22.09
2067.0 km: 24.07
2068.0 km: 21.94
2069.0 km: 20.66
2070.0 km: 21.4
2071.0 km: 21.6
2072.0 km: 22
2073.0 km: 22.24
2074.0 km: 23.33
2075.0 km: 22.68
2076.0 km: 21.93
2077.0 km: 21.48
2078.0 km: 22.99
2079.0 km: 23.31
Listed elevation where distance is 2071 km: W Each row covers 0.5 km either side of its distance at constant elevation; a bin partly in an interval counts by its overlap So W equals 21.6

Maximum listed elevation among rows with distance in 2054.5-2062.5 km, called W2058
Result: 24.56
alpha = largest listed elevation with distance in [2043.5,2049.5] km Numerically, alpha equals 24.21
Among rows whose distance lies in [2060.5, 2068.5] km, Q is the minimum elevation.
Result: 21.94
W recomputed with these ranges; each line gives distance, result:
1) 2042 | 20.88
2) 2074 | 23.33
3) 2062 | 22.22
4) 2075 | 22.68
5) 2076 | 21.93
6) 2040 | 19.57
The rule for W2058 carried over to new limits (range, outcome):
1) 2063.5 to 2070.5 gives 24.07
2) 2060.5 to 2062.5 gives 23.62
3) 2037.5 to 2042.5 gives 21.71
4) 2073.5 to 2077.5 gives 23.33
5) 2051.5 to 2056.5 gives 23.01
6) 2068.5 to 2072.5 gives 22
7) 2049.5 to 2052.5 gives 22.49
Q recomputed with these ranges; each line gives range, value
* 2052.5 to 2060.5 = 19.89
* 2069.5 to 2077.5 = 21.4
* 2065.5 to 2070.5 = 20.66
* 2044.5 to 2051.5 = 20.49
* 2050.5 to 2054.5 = 22.06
